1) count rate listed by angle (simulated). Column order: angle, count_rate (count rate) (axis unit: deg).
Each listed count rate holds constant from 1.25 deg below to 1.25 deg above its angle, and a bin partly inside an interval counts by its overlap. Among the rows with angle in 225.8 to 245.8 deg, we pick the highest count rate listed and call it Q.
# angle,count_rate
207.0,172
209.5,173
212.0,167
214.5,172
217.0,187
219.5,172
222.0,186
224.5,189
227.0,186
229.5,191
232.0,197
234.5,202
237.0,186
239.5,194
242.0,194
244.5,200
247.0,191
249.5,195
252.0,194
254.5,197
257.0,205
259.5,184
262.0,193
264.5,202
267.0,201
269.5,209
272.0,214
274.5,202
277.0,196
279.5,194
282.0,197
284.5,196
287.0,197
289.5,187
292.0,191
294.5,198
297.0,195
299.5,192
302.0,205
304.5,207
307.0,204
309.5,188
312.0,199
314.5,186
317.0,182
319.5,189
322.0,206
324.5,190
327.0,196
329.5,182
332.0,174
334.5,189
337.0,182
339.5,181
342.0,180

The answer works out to 202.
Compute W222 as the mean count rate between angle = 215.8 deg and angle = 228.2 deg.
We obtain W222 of 184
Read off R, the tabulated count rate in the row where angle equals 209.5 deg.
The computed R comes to 173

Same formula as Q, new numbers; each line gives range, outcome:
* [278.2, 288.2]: 197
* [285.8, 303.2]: 205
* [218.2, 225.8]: 189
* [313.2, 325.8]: 206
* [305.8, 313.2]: 204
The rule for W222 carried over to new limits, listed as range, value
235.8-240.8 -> 190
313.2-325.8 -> 191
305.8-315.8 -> 194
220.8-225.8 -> 188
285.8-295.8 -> 193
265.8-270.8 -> 205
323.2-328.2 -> 193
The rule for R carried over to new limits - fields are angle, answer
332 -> 174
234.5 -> 202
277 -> 196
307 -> 204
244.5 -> 200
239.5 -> 194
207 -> 172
